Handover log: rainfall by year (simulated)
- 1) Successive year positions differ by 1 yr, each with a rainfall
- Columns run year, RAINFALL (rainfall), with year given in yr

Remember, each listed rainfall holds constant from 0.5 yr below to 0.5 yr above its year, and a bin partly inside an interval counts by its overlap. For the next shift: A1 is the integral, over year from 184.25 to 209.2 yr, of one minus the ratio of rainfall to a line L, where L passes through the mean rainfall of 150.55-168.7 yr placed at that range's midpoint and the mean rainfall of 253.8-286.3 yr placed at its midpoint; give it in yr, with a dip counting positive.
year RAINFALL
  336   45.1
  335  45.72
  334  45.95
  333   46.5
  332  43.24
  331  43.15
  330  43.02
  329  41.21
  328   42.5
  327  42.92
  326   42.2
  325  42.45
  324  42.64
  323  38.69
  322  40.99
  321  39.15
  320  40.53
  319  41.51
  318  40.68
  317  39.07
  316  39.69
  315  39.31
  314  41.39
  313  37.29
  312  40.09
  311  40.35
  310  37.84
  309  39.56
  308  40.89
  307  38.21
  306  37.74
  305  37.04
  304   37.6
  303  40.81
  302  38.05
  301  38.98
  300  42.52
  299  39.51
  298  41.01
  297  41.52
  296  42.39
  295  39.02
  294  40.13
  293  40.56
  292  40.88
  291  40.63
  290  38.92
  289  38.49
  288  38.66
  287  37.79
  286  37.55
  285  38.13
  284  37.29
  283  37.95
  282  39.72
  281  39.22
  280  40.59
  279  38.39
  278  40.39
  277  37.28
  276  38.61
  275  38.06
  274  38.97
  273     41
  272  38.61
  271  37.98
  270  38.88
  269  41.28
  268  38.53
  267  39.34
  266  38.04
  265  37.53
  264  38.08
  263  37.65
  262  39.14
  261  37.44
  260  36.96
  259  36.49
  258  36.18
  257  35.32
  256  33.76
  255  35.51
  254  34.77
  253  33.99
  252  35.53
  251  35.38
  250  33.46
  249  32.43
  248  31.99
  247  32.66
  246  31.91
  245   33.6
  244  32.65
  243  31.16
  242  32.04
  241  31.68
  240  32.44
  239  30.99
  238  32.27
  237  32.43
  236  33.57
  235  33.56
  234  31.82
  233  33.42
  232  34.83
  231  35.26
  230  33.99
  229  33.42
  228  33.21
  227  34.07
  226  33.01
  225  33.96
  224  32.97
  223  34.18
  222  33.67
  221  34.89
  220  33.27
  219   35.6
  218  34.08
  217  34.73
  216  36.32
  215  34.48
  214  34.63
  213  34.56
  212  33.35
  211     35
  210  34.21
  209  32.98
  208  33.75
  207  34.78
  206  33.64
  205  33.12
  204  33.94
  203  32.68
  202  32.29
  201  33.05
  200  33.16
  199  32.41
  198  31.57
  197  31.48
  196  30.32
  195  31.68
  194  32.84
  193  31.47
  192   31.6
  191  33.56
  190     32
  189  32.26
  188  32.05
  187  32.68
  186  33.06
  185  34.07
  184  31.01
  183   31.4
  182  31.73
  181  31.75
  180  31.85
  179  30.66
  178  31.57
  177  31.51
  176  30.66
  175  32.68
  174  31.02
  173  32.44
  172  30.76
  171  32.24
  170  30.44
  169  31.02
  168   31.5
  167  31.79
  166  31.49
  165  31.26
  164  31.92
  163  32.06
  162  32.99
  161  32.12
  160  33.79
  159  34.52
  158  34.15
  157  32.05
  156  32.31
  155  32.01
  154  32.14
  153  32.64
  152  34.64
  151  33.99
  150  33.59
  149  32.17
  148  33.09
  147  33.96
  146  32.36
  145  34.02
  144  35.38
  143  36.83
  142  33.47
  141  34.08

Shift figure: 1.3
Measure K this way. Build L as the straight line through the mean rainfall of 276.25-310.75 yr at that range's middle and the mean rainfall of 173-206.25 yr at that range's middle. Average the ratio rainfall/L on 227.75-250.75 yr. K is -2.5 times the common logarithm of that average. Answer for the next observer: 0.09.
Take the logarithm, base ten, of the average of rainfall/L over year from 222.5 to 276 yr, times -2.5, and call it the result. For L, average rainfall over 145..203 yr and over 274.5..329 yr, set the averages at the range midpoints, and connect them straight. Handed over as 0.05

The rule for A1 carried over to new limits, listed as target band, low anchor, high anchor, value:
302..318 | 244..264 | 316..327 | 0.28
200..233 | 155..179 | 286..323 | 0.72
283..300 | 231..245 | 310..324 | -0.90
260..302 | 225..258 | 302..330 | -2.53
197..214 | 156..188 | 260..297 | 0.41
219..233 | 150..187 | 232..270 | 0.02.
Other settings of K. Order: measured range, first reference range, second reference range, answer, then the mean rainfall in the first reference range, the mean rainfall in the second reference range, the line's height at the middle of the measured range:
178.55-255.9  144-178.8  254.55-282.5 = 0.071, 32.4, 38.2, 35.4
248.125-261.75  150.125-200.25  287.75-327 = 0.052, 32.1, 40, 36.9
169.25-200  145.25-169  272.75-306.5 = 0.073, 32.7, 39.3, 34.1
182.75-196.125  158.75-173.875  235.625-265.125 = 0.013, 32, 34.3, 32.6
